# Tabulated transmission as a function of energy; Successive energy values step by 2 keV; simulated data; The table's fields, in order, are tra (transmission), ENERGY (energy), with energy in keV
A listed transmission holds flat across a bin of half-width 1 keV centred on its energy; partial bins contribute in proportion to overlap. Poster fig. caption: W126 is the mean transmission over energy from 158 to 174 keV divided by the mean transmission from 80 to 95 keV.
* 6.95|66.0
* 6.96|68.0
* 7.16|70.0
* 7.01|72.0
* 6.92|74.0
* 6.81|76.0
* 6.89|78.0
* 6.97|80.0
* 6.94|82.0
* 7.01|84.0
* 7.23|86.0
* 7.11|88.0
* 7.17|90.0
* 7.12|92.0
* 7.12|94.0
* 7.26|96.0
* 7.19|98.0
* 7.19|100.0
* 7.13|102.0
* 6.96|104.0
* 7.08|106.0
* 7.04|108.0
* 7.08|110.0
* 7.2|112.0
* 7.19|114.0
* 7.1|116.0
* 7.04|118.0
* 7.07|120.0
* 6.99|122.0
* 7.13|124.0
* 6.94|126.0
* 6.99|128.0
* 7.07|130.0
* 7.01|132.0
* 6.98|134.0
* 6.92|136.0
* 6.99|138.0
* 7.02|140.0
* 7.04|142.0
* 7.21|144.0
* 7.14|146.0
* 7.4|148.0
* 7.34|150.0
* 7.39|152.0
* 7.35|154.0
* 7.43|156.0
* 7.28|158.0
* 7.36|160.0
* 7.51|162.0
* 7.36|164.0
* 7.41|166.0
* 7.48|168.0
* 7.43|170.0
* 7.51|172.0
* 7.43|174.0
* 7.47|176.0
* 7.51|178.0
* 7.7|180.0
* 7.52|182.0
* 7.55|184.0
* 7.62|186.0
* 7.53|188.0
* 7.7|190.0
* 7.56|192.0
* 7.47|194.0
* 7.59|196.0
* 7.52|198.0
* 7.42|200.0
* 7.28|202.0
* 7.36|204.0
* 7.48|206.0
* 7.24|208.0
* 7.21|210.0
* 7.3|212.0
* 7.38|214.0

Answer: 1.0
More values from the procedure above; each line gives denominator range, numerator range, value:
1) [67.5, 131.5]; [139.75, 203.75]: 1.05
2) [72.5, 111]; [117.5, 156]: 1.01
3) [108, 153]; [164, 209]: 1.05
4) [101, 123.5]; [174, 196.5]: 1.07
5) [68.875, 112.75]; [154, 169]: 1.05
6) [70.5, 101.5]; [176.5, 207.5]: 1.06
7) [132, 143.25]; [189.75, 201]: 1.08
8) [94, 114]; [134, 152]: 1.00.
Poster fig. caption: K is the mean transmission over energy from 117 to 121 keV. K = 7.05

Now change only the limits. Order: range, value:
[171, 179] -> 7.48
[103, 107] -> 7.02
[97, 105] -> 7.12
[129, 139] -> 6.99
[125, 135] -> 7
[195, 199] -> 7.55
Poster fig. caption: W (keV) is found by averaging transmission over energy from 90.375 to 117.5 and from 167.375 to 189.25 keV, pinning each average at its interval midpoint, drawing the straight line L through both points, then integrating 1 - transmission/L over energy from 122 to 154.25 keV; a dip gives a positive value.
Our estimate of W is 0.9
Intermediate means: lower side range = 7.13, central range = 7.11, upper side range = 7.53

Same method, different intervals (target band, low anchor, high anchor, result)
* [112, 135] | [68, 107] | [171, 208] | 0.5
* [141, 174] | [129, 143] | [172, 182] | -0.4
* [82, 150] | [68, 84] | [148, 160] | 0.7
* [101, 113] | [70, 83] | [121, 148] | -0.1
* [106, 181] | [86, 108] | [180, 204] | 1.0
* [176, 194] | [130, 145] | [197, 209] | -0.7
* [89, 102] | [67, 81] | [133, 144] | -0.4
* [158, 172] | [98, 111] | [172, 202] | 0.0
